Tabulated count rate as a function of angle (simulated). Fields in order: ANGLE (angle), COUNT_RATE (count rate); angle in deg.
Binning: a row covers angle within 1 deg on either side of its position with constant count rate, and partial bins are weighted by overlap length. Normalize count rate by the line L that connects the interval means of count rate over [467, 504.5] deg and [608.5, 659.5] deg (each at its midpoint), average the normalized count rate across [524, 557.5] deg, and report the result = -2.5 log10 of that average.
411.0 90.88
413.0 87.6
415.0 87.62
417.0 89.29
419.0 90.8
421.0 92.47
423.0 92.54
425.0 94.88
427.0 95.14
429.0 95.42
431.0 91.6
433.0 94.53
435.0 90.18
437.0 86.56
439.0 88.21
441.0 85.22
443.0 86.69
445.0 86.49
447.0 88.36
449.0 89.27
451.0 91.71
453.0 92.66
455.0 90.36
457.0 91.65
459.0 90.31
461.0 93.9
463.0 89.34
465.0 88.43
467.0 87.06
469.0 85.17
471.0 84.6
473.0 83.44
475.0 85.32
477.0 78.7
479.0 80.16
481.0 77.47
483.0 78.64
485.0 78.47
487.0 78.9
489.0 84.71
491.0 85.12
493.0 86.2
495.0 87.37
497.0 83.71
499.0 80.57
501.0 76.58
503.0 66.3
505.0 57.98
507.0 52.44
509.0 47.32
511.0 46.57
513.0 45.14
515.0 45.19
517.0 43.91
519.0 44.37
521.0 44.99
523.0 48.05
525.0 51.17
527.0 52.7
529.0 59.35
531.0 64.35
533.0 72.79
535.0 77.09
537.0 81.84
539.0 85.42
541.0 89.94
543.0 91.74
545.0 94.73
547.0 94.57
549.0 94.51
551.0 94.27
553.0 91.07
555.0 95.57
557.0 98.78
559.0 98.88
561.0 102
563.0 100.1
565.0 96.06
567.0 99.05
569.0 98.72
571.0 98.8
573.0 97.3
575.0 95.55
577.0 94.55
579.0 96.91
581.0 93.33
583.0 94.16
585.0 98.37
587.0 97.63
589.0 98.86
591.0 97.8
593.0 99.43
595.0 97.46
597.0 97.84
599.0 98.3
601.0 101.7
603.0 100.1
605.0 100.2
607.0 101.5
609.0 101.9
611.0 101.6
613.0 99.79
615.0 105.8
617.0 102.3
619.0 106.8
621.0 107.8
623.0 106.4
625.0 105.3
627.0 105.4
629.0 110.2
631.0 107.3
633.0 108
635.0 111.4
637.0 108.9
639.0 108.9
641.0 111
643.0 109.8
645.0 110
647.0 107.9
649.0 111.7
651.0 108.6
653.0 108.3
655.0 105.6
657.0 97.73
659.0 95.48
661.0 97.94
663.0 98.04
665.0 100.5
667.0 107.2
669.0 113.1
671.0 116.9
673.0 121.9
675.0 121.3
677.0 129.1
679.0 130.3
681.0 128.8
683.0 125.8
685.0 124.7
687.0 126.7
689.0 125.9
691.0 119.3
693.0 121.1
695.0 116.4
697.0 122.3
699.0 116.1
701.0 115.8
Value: 0.12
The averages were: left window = 81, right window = 106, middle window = 81.5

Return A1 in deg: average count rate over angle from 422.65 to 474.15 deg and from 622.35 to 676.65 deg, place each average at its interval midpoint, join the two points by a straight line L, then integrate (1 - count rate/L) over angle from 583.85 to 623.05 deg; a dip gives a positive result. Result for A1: 1.2 deg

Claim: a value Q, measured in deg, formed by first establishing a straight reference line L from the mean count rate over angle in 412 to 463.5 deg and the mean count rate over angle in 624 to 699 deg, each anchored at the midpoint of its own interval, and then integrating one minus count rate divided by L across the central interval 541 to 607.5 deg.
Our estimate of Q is 4.5 deg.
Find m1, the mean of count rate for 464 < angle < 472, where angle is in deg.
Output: 86.3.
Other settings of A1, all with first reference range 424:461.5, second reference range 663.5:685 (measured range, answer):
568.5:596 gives 2.8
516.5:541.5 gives 9.6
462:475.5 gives 1.1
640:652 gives 0.6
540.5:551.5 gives 1.1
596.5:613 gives 1.5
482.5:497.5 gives 2.1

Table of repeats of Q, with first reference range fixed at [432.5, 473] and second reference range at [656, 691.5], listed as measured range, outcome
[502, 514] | 5.38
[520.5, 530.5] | 4.65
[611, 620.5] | 0.43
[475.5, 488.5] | 1.85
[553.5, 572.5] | 0.69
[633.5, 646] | 0.17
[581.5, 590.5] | 0.68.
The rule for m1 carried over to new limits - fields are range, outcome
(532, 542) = 81.4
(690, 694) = 120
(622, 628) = 106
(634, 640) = 110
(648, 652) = 110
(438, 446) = 86.7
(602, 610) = 101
